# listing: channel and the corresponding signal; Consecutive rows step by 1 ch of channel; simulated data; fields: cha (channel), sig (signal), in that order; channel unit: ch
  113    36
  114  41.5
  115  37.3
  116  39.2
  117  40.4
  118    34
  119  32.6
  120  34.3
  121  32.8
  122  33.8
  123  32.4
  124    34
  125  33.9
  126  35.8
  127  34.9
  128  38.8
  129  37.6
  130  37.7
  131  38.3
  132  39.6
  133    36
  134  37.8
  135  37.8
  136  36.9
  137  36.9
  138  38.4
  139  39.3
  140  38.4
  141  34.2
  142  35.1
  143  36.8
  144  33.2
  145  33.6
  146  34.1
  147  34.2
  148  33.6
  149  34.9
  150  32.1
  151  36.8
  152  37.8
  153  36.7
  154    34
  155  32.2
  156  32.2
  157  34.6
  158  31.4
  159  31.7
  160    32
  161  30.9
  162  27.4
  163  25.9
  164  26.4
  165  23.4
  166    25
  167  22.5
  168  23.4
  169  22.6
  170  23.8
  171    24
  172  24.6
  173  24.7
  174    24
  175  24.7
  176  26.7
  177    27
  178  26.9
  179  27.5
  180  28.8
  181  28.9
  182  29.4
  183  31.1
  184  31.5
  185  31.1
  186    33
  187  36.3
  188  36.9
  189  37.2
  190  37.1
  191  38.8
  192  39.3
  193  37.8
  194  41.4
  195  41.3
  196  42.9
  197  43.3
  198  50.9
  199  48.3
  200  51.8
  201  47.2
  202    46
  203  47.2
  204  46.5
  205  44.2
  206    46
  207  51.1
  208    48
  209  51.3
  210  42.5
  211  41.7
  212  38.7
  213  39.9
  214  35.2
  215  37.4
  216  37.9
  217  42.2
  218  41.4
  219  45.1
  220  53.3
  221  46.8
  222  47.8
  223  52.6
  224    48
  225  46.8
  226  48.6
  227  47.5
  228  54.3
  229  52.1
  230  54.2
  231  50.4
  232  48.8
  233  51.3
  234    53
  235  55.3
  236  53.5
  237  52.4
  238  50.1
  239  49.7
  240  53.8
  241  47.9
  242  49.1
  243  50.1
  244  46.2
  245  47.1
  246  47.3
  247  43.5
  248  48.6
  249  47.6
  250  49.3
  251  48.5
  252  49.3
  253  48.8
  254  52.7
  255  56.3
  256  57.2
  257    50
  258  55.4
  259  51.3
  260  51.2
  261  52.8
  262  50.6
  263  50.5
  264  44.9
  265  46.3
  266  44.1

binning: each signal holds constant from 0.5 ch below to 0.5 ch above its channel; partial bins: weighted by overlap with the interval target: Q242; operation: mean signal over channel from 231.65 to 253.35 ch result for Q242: 49.6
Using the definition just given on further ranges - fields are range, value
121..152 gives 35.9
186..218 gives 42.6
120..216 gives 35.3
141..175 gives 30.1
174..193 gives 31.7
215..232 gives 47.8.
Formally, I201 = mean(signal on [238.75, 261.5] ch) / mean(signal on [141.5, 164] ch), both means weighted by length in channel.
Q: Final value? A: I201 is 1.52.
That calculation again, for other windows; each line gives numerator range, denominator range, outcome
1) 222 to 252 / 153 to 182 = 1.81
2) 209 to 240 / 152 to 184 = 1.69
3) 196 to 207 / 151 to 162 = 1.42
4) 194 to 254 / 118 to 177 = 1.47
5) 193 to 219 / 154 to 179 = 1.62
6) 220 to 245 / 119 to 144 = 1.39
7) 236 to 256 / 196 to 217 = 1.11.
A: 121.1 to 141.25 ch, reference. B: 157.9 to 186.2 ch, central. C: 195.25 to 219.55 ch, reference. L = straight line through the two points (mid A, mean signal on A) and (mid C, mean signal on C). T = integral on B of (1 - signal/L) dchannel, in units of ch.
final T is 9.5 ch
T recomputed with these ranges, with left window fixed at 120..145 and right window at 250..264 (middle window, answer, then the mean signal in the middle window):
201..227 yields 0.6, 45.1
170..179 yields 3.5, 25.4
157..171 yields 4.6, 26.8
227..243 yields -0.9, 51.5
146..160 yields 1.7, 33.9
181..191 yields 2.1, 33.7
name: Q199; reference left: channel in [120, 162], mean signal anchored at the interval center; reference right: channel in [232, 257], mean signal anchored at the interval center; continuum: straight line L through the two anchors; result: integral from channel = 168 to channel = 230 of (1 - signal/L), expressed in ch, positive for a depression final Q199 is 6.6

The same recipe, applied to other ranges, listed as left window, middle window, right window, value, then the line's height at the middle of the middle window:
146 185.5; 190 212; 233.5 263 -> -3.7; 38.4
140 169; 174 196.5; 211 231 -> 3.0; 38.2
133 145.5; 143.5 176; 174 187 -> 3.3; 32.8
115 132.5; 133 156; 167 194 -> -1.3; 33.7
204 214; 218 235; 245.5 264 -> -1.2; 46.7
